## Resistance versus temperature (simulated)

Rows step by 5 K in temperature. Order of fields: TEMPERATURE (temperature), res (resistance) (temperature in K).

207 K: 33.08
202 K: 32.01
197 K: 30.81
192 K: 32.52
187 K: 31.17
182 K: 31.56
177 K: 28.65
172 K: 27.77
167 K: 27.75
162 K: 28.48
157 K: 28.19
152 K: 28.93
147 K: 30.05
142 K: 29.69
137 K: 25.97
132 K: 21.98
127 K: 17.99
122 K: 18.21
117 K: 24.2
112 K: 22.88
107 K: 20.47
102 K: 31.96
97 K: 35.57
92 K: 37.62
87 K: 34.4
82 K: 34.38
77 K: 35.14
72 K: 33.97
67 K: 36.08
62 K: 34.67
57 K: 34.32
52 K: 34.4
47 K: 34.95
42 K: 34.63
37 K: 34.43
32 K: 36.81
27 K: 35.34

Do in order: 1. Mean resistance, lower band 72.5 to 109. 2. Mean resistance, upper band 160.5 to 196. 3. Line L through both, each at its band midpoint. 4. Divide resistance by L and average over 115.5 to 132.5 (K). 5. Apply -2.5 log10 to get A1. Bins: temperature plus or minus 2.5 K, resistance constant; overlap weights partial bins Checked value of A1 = 0.49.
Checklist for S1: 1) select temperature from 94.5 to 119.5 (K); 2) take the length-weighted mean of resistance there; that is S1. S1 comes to 27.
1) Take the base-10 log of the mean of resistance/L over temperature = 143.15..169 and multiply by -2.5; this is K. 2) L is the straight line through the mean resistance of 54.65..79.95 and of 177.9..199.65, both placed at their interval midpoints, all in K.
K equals 0.13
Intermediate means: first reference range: 34.8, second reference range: 31.3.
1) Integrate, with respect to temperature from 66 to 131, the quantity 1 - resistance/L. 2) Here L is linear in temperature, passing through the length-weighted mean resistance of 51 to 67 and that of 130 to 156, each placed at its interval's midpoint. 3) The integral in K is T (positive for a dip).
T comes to 5.1 K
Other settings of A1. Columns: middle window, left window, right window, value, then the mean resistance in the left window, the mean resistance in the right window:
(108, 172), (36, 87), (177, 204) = 0.273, 34.7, 31.3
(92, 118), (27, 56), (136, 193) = 0.141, 35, 29.2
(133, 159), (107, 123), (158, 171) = -0.098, 21.9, 28.1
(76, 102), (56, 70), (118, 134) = -0.222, 35.1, 19.8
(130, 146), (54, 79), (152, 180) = 0.142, 34.8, 28.3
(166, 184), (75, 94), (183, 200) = 0.112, 35.3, 31.5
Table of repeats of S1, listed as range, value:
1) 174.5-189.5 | 30.5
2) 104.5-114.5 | 21.7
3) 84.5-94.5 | 36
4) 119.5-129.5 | 18.1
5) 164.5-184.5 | 28.9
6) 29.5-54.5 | 35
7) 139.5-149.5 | 29.9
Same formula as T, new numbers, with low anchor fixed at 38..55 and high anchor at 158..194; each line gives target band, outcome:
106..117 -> 3.3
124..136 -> 4.1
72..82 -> -0.4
